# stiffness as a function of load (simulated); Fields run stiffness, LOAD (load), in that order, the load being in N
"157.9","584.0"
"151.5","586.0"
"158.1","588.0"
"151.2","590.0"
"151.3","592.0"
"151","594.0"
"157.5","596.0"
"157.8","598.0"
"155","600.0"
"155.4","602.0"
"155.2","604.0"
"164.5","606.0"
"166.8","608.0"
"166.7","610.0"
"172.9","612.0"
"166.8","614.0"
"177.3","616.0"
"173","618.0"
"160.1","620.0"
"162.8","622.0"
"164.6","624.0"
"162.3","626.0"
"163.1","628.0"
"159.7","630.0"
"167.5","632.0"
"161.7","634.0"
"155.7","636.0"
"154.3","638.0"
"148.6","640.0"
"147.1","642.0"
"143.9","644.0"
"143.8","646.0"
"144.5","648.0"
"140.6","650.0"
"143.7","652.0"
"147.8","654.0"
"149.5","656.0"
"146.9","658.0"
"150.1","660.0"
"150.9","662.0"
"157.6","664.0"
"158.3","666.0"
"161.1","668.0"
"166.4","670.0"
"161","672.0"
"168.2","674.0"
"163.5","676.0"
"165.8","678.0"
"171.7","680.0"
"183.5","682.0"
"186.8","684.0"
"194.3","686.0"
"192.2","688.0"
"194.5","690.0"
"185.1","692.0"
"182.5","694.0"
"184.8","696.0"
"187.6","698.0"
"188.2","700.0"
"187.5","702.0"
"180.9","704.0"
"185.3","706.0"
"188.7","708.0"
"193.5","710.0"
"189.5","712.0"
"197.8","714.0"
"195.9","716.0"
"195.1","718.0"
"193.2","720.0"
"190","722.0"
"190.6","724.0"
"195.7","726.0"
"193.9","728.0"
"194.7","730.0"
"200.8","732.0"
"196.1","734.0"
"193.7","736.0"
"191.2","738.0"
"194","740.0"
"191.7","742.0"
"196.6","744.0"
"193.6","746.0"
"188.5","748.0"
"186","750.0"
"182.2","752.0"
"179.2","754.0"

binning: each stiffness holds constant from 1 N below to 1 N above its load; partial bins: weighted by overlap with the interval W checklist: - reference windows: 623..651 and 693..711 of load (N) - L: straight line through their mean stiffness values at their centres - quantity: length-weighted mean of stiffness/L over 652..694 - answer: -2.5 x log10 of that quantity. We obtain 0.03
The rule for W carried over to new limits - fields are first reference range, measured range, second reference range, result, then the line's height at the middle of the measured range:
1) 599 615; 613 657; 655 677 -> 0.028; 160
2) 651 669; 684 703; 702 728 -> -0.076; 176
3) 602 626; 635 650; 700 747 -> 0.169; 173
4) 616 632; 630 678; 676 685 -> 0.110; 170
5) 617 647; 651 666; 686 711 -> 0.134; 170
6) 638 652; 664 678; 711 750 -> -0.019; 160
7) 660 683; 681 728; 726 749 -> -0.065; 179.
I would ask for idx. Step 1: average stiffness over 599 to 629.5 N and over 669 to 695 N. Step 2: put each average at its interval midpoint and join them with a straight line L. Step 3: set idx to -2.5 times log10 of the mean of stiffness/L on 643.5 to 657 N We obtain 0.18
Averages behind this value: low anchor 164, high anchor 178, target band 145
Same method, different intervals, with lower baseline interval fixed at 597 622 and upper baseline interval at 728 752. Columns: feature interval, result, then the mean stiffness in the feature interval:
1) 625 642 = 0.07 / 158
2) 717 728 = -0.02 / 193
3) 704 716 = -0.02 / 191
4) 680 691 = -0.04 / 189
